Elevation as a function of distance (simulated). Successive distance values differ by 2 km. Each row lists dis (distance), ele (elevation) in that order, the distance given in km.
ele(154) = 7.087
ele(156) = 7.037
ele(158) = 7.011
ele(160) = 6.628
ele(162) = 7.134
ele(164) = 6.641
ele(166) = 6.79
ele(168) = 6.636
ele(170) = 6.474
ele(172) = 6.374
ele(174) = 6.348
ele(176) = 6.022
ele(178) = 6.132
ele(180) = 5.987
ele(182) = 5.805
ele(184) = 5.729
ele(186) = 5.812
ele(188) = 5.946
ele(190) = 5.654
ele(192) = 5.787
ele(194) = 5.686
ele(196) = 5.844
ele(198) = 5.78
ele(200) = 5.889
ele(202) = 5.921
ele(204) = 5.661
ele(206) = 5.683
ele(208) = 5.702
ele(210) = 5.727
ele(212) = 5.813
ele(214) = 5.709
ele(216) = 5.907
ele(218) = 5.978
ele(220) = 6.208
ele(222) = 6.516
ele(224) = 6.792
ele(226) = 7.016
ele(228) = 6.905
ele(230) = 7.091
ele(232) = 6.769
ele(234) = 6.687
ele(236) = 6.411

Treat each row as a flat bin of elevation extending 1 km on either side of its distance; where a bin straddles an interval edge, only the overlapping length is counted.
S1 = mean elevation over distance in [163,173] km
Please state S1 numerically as 6.58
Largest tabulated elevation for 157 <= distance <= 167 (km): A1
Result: 7.134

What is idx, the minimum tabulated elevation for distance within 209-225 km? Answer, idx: 5.709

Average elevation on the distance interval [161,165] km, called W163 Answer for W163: 6.89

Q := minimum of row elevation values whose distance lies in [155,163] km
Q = 6.628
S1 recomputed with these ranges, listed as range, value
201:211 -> 5.74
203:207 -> 5.67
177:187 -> 5.89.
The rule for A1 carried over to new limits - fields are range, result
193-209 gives 5.921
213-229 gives 7.016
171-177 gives 6.374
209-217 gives 5.907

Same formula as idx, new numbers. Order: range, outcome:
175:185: 5.729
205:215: 5.683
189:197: 5.654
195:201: 5.78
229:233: 6.769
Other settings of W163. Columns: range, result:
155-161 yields 6.89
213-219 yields 5.86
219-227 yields 6.63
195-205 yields 5.82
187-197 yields 5.78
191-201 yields 5.8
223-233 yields 6.91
